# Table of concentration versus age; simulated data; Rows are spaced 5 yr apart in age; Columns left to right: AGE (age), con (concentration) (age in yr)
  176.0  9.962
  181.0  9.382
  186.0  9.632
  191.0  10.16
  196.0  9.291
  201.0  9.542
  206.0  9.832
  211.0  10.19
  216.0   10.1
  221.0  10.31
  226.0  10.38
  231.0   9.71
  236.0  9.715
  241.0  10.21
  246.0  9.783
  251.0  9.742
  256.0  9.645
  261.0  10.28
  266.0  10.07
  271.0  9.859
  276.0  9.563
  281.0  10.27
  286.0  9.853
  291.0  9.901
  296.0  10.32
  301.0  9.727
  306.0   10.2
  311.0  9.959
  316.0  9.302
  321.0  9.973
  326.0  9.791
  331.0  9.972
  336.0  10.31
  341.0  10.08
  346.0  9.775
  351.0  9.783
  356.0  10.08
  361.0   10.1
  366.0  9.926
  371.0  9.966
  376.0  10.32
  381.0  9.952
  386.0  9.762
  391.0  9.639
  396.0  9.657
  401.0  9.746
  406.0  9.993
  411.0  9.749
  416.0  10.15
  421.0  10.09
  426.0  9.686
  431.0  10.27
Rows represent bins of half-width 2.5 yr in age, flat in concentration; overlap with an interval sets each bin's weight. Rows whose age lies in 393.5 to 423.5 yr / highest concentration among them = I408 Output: 10.15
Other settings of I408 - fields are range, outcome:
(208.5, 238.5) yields 10.38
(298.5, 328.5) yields 10.2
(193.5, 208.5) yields 9.832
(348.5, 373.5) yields 10.1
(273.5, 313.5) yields 10.32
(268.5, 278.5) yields 9.859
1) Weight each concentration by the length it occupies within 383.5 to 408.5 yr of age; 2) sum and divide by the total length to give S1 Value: 9.76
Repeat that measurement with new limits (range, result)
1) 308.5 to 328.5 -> 9.76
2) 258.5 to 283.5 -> 10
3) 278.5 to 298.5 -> 10.1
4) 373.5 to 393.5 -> 9.92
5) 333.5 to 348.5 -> 10.1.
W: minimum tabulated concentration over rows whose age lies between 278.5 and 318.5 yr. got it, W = 9.302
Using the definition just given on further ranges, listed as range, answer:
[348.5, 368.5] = 9.783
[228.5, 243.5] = 9.71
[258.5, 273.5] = 9.859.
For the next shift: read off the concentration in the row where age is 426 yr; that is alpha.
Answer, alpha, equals 9.686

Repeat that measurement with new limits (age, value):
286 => 9.853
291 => 9.901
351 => 9.783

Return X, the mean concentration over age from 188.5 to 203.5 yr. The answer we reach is 9.66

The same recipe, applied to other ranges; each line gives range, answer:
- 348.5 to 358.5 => 9.93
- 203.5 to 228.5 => 10.2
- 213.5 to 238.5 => 10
